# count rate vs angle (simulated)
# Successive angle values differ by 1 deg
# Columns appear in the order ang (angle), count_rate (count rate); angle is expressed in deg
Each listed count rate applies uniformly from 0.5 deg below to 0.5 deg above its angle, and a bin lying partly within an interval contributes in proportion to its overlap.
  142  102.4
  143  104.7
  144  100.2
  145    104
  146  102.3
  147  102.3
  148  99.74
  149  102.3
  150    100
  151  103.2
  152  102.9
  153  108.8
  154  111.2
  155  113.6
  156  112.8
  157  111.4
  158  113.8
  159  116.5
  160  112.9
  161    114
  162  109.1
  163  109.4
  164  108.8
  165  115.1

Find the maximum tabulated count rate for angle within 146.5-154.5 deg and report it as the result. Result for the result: 111.2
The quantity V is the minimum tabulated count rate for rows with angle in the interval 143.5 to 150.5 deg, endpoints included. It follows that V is 99.74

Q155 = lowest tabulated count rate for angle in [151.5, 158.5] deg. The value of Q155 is 102.9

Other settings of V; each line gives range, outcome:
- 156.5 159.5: 111.4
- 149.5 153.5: 100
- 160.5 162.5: 109.1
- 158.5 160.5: 112.9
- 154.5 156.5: 112.8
